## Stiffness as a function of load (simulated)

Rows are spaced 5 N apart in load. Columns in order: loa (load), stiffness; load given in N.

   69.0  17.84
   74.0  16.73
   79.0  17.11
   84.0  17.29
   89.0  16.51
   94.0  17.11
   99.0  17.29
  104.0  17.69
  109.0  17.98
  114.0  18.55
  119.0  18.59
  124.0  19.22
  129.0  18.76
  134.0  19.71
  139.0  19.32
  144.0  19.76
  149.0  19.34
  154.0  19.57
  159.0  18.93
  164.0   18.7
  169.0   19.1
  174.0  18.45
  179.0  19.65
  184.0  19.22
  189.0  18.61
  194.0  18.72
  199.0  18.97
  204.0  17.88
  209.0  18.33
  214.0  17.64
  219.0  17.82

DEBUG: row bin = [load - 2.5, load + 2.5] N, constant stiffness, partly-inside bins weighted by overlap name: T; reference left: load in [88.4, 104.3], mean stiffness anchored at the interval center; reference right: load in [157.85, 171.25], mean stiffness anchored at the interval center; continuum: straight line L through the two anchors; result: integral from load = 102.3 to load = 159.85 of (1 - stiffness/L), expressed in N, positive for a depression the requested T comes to -2.9 N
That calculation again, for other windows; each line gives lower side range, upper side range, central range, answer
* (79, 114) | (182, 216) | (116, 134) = -1.3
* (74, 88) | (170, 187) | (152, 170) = -0.3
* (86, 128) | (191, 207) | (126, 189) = -3.3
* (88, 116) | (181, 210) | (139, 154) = -1.2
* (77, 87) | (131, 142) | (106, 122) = 0.1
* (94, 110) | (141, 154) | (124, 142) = -0.4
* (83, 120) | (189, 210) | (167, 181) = -0.6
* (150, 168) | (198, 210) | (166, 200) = -0.5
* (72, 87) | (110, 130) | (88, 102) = 0.5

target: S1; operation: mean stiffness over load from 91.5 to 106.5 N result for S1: 17.4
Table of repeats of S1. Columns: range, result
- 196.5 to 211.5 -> 18.4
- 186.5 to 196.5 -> 18.7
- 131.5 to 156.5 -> 19.5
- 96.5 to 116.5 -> 17.9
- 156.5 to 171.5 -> 18.9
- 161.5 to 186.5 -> 19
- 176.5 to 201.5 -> 19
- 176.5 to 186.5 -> 19.4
